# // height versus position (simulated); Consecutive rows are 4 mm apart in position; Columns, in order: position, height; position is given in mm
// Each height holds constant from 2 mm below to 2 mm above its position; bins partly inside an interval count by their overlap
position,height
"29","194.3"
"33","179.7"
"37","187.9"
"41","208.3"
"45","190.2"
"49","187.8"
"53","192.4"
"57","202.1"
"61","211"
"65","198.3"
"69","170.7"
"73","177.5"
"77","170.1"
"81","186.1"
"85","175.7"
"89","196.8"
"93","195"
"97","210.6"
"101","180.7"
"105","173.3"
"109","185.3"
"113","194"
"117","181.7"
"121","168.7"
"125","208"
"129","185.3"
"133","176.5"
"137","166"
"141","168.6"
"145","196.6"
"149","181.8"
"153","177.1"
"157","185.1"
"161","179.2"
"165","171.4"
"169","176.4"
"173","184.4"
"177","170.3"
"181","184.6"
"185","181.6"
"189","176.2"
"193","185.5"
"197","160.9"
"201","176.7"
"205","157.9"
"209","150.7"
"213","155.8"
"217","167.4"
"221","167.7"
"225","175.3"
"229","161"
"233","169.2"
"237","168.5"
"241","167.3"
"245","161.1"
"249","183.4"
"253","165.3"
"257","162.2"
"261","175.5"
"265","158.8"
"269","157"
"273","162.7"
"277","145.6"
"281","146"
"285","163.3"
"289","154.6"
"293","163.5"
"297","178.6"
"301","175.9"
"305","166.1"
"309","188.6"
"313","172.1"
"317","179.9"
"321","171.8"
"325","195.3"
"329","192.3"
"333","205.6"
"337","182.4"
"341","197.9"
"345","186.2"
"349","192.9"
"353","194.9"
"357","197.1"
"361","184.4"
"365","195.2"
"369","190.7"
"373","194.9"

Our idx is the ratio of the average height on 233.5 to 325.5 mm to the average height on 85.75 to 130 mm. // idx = 0.89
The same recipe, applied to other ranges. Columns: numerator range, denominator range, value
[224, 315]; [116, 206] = 0.93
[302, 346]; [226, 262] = 1.10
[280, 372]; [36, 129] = 0.96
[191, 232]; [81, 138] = 0.89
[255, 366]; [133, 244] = 1.02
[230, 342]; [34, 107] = 0.90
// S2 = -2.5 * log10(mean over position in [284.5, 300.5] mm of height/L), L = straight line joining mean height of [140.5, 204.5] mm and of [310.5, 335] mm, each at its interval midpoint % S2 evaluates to 0.11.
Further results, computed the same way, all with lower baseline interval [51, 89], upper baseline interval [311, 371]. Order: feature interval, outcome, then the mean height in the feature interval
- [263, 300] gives 0.18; 159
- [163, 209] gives 0.09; 174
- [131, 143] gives 0.11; 170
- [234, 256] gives 0.12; 169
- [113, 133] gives 0.01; 186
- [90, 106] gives -0.02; 191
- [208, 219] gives 0.19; 159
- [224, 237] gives 0.13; 168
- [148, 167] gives 0.06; 179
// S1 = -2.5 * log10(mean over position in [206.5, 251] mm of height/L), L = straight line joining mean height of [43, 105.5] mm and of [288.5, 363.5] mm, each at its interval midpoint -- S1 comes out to 0.12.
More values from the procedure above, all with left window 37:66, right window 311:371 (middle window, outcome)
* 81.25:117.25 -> 0.046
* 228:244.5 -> 0.158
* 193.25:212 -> 0.182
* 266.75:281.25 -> 0.237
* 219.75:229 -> 0.139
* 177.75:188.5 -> 0.077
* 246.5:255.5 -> 0.113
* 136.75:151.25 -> 0.089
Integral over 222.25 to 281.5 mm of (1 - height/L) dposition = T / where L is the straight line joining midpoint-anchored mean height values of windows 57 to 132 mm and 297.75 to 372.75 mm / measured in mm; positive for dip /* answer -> 7.2 mm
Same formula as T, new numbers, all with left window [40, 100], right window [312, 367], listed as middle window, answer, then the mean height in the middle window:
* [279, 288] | 1.7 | 155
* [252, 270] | 2.5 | 164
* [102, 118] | 0.6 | 184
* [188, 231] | 5.3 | 167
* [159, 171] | 0.9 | 176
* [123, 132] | -0.2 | 194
